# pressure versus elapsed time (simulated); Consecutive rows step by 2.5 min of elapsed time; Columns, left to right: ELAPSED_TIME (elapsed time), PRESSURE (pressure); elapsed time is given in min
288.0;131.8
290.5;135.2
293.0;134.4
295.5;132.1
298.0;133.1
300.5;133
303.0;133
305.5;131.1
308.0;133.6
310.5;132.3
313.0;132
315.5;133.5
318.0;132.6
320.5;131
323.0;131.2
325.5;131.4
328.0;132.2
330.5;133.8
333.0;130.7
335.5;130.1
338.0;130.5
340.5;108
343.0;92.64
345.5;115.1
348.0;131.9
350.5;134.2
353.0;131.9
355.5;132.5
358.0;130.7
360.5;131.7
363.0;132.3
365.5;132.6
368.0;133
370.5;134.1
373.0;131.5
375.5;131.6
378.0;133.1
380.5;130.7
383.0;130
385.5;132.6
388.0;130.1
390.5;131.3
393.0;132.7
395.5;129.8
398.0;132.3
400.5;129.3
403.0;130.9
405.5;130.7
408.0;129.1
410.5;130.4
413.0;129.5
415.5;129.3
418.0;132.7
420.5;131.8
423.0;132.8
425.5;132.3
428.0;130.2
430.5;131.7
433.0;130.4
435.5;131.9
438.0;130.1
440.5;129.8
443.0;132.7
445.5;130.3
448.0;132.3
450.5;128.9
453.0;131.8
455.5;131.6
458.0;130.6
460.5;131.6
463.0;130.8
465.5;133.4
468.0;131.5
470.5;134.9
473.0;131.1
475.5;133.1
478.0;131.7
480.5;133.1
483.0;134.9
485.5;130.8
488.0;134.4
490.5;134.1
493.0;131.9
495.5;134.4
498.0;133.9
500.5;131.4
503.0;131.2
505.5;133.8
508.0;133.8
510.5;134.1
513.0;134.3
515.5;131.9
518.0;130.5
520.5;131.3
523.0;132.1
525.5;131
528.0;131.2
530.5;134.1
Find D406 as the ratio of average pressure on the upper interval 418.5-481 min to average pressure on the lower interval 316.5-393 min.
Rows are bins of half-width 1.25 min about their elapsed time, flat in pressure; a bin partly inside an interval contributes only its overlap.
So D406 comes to 1.02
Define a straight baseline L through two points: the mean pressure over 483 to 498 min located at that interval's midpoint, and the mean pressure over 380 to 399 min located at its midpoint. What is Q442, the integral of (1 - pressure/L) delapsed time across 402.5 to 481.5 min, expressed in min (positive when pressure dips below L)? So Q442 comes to 0.6 min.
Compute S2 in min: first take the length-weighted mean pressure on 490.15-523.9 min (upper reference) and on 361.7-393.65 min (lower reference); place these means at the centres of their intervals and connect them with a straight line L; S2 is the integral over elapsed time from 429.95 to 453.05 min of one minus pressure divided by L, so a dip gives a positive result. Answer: 0.2 min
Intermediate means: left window 132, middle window 131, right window 133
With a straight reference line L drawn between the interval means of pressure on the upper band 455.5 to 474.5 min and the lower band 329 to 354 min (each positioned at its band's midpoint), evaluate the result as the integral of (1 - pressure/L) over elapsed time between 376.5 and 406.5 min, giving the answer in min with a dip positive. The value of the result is -0.94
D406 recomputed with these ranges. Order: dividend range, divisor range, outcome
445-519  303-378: 1.02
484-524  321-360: 1.05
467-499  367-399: 1.01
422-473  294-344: 1.02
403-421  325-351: 1.05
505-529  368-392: 1.00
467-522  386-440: 1.01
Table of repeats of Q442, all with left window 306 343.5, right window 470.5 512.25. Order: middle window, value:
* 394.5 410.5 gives 0.0 min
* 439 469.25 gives 0.2 min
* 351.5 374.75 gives -0.5 min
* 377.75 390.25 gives -0.1 min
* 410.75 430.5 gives 0.0 min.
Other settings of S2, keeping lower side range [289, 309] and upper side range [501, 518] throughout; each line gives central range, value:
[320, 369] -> 2.0 min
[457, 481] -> 0.1 min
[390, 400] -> 0.1 min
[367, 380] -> 0.1 min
